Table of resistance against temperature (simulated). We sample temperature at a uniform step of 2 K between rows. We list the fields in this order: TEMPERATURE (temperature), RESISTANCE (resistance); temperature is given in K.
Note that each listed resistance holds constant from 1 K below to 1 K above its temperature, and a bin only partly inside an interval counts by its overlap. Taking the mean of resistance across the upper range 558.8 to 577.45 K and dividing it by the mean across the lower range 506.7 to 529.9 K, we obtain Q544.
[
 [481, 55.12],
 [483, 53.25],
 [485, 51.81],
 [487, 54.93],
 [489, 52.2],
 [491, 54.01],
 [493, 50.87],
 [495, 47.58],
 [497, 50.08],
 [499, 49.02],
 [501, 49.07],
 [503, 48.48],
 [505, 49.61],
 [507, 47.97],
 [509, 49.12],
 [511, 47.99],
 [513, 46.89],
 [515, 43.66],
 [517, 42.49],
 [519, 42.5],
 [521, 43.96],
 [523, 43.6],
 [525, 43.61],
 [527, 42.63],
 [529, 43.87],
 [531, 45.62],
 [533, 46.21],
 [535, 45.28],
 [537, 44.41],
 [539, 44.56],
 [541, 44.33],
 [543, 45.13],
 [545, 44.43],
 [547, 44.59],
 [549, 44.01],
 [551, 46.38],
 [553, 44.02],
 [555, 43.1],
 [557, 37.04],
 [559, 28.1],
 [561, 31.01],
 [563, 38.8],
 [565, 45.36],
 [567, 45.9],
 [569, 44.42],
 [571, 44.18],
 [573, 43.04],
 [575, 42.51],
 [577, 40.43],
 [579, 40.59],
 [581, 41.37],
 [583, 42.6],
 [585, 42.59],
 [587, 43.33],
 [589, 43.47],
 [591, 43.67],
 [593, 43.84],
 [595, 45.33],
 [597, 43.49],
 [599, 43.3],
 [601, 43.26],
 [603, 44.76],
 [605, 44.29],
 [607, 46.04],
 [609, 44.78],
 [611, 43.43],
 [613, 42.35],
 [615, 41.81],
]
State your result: 0.91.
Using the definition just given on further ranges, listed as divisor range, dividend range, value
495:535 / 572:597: 0.93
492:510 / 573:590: 0.86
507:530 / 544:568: 0.92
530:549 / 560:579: 0.93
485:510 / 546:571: 0.82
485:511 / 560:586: 0.83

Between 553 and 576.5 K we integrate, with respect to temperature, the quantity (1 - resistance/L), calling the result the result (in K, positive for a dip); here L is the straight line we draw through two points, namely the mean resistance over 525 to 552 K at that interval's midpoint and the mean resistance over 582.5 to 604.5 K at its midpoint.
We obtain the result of 2.0 K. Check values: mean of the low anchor 44.7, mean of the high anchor 43.6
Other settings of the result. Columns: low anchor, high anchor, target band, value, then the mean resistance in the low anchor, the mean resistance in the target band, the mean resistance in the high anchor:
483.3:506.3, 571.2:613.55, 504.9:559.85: 4.39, 50.7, 44.1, 43.3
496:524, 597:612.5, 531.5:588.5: 3.68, 46.7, 42.5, 44.2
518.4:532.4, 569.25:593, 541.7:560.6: 0.75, 43.8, 41.6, 42.6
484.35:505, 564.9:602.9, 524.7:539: 0.92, 50.7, 44.6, 43.3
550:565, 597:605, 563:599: -1.47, 38.8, 43.2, 43.8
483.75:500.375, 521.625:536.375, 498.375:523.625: 0.68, 51.3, 46.5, 44.4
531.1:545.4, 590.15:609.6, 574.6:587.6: 0.77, 45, 41.8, 44.3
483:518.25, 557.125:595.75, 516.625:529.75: 1.02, 49.2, 43.3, 41.5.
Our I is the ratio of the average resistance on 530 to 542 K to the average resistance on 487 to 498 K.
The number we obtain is 0.88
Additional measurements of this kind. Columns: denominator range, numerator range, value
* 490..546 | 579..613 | 0.94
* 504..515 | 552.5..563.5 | 0.76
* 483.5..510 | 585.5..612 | 0.87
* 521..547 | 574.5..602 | 0.96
